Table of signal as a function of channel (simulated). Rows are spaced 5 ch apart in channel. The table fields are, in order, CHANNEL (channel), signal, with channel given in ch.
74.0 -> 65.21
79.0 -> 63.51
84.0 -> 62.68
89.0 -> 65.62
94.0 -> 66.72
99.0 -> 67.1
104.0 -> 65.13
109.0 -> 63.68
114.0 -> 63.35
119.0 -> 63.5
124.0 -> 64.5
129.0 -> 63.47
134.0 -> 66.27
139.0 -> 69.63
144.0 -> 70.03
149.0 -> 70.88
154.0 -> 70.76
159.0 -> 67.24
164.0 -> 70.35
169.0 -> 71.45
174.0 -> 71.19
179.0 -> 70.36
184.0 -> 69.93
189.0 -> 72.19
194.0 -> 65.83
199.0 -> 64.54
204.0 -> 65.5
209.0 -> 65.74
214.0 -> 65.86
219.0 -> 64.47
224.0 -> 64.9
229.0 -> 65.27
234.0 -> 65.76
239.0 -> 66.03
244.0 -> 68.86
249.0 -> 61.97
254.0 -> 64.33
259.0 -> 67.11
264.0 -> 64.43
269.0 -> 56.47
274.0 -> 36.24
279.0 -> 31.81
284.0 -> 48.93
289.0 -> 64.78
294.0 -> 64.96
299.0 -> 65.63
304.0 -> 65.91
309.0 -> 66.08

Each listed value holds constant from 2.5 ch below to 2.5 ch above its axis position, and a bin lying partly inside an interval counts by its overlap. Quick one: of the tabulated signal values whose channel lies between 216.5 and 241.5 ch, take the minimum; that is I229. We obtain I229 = 64.47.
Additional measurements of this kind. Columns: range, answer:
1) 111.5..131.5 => 63.35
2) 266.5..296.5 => 31.81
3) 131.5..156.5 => 66.27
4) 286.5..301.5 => 64.78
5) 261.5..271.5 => 56.47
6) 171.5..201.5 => 64.54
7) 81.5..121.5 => 62.68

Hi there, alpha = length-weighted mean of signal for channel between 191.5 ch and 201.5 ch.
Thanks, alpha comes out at 65.2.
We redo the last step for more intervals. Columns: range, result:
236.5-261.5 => 65.7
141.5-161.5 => 69.7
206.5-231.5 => 65.2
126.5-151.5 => 68.1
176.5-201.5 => 68.6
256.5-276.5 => 56.1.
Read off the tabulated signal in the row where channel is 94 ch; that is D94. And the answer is 66.72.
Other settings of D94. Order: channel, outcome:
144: 70.03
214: 65.86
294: 64.96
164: 70.35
